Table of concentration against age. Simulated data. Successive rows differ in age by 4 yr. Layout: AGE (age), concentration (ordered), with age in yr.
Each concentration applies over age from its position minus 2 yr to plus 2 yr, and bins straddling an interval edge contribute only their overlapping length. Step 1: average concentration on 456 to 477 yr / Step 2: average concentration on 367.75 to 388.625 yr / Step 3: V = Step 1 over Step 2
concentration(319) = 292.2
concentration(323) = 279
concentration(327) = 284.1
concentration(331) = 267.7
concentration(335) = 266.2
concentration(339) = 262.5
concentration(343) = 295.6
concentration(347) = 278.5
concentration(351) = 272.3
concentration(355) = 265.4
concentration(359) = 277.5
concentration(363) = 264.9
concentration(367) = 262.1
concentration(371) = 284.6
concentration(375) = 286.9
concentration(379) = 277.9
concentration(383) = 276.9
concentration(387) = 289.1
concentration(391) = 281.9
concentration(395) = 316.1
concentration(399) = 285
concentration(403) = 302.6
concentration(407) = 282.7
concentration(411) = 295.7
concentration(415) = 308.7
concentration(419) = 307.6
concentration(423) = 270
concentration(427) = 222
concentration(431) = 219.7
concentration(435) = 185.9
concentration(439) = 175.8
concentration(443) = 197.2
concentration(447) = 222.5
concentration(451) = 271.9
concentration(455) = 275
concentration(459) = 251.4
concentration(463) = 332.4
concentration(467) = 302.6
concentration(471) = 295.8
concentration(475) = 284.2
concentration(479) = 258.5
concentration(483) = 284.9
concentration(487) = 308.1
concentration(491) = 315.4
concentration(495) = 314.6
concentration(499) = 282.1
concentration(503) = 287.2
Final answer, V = 1.04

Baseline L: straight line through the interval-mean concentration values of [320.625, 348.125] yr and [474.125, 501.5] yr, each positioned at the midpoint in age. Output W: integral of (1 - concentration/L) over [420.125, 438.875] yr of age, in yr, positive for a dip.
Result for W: 4.1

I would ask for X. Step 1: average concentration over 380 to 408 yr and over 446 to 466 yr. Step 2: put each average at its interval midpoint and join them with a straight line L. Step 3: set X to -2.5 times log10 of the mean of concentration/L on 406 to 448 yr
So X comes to 0.16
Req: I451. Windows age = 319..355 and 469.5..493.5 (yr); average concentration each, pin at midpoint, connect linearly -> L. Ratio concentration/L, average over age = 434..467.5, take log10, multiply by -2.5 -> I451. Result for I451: 0.18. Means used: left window 276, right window 292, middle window 245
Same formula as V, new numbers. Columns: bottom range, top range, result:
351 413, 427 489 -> 0.91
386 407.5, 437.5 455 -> 0.76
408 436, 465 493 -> 1.12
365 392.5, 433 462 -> 0.82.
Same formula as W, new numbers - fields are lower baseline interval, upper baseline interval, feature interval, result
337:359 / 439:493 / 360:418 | -2.66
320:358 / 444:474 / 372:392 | -0.52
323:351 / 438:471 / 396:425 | -3.17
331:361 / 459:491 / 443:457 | 2.02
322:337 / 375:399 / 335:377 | 0.86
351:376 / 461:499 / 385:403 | -0.93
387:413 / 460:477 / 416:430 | 1.41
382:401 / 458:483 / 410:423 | -0.43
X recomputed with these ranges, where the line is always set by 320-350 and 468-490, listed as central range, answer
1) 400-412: -0.039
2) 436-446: 0.441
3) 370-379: -0.016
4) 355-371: 0.036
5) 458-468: -0.045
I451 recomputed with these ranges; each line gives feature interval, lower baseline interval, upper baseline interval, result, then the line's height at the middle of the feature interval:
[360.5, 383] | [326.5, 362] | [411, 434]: -0.02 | 271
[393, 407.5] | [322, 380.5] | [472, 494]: -0.06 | 281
